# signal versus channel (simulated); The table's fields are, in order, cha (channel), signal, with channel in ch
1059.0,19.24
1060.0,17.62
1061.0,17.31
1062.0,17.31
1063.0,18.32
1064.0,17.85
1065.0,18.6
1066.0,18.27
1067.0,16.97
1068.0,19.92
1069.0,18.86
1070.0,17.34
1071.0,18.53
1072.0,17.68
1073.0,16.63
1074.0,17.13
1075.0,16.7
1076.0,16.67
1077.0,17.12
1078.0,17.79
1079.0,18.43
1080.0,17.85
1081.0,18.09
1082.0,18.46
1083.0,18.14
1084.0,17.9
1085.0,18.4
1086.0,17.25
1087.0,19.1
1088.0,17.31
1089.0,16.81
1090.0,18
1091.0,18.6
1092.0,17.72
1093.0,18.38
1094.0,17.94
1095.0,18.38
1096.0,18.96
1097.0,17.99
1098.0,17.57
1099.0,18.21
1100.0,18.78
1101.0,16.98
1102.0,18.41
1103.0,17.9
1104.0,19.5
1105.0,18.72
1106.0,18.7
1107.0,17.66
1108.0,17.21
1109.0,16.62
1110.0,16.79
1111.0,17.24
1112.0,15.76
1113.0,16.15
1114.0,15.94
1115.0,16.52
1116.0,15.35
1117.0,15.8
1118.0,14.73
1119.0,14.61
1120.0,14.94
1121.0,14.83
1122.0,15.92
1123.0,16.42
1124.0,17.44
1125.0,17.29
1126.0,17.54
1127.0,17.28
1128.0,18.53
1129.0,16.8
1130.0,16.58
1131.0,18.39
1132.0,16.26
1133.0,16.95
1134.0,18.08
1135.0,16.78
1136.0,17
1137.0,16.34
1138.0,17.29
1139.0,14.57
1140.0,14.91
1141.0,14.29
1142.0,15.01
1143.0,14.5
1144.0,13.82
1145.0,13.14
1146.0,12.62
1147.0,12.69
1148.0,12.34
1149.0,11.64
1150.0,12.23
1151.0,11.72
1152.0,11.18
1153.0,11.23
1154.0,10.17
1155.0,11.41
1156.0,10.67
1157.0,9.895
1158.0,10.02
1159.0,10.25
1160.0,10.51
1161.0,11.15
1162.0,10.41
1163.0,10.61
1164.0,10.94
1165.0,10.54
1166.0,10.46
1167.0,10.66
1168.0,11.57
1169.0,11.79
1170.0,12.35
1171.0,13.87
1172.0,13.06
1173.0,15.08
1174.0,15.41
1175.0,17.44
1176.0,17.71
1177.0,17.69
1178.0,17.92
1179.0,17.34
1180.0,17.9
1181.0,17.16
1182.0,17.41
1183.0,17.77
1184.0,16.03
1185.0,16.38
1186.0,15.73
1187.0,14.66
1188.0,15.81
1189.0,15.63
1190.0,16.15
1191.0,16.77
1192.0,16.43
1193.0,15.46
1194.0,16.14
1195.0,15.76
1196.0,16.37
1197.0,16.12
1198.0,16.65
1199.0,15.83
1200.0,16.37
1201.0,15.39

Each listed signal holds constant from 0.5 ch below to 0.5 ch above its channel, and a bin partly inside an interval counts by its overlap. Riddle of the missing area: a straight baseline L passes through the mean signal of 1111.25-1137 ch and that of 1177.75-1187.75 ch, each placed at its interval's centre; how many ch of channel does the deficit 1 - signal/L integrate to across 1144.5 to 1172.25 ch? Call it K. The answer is 8.78 ch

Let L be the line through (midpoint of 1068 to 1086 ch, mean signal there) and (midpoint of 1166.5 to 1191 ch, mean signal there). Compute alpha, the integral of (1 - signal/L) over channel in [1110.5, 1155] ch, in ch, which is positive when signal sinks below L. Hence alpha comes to 3.8 ch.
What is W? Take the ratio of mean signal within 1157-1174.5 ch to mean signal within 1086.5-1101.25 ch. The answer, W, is 0.64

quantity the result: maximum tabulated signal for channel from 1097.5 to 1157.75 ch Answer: 19.5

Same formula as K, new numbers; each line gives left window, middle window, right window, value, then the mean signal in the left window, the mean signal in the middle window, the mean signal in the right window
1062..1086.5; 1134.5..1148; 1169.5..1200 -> 1.66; 17.9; 14.8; 16.1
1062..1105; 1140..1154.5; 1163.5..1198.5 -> 3.15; 18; 12.7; 15.3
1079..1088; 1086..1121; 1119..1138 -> 0.50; 18.1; 17.3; 16.8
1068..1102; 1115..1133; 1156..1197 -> -0.05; 17.9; 16.4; 14.3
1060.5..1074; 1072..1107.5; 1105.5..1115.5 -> -1.18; 17.9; 17.9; 16.9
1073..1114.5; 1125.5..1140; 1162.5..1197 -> -0.38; 17.7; 17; 15.1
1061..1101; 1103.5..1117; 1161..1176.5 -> -0.69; 17.9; 17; 12.7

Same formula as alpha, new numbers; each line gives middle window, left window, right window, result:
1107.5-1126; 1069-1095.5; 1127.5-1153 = -0.1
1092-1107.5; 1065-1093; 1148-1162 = -2.2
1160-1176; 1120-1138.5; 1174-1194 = 4.1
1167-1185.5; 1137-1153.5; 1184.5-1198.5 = -0.6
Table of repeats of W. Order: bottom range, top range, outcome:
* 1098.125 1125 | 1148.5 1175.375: 0.69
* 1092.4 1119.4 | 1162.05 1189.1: 0.85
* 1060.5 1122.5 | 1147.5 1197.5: 0.79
